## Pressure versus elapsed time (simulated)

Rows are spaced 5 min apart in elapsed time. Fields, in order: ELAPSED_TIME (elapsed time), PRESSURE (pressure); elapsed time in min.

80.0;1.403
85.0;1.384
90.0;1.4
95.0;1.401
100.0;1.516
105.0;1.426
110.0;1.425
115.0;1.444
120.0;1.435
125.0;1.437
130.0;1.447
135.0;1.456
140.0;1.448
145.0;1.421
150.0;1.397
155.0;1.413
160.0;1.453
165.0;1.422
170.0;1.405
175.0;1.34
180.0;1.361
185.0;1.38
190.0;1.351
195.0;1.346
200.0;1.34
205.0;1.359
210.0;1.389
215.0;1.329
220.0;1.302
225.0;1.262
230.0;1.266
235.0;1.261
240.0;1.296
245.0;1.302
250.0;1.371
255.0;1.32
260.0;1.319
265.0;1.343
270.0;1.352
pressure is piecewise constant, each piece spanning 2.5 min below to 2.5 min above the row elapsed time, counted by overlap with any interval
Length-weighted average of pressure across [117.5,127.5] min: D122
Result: 1.44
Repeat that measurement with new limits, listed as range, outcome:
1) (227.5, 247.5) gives 1.28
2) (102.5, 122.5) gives 1.43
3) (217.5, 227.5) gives 1.28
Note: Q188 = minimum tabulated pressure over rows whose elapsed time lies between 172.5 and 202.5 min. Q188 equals 1.34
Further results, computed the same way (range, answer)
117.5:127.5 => 1.435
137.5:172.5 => 1.397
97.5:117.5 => 1.425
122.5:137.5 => 1.437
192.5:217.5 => 1.329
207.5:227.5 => 1.262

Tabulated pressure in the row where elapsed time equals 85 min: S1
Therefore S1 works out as 1.384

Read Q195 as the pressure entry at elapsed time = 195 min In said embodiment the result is 1.346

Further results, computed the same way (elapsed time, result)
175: 1.34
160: 1.453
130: 1.447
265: 1.343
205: 1.359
